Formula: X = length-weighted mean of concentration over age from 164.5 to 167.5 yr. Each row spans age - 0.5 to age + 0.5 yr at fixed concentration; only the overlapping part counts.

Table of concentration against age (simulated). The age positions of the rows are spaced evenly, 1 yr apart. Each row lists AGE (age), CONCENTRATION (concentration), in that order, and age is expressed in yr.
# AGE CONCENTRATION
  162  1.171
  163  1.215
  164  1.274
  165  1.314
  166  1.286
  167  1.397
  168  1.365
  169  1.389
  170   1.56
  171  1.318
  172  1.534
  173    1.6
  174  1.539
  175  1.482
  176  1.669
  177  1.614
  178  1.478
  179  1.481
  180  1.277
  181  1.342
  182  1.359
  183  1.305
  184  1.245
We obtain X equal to 1.33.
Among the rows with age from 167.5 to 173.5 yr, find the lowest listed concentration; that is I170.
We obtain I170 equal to 1.318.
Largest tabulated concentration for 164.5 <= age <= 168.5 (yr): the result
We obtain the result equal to 1.397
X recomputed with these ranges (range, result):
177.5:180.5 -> 1.41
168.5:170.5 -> 1.47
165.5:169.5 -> 1.36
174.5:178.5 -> 1.56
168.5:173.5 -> 1.48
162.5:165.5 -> 1.27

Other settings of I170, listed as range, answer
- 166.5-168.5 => 1.365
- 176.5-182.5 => 1.277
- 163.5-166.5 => 1.274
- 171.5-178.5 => 1.478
